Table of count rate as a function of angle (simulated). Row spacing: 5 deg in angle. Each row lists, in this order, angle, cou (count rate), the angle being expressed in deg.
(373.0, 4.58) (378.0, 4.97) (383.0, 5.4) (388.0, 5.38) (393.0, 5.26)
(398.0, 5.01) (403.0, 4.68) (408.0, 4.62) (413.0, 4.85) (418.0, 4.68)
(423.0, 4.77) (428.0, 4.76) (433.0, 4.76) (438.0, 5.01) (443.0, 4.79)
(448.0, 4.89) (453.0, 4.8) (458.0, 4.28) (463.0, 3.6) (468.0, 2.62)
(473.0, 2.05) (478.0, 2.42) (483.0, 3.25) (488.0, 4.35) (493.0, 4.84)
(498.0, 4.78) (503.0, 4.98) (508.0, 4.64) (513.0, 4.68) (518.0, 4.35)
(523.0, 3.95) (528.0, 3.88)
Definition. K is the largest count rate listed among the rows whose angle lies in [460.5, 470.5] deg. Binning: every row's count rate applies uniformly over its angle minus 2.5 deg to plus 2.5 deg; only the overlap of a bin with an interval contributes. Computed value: 3.6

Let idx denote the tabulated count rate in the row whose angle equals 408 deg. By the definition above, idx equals 4.62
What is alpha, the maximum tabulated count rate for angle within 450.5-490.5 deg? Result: 4.8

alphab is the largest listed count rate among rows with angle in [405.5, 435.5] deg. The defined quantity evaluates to 4.85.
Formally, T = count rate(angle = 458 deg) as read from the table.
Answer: 4.28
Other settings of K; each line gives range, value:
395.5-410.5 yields 5.01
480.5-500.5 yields 4.84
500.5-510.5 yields 4.98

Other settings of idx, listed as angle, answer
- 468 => 2.62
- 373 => 4.58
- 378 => 4.97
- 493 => 4.84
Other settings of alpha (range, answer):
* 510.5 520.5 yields 4.68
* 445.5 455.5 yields 4.89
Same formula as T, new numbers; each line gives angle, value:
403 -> 4.68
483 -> 3.25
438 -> 5.01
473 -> 2.05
